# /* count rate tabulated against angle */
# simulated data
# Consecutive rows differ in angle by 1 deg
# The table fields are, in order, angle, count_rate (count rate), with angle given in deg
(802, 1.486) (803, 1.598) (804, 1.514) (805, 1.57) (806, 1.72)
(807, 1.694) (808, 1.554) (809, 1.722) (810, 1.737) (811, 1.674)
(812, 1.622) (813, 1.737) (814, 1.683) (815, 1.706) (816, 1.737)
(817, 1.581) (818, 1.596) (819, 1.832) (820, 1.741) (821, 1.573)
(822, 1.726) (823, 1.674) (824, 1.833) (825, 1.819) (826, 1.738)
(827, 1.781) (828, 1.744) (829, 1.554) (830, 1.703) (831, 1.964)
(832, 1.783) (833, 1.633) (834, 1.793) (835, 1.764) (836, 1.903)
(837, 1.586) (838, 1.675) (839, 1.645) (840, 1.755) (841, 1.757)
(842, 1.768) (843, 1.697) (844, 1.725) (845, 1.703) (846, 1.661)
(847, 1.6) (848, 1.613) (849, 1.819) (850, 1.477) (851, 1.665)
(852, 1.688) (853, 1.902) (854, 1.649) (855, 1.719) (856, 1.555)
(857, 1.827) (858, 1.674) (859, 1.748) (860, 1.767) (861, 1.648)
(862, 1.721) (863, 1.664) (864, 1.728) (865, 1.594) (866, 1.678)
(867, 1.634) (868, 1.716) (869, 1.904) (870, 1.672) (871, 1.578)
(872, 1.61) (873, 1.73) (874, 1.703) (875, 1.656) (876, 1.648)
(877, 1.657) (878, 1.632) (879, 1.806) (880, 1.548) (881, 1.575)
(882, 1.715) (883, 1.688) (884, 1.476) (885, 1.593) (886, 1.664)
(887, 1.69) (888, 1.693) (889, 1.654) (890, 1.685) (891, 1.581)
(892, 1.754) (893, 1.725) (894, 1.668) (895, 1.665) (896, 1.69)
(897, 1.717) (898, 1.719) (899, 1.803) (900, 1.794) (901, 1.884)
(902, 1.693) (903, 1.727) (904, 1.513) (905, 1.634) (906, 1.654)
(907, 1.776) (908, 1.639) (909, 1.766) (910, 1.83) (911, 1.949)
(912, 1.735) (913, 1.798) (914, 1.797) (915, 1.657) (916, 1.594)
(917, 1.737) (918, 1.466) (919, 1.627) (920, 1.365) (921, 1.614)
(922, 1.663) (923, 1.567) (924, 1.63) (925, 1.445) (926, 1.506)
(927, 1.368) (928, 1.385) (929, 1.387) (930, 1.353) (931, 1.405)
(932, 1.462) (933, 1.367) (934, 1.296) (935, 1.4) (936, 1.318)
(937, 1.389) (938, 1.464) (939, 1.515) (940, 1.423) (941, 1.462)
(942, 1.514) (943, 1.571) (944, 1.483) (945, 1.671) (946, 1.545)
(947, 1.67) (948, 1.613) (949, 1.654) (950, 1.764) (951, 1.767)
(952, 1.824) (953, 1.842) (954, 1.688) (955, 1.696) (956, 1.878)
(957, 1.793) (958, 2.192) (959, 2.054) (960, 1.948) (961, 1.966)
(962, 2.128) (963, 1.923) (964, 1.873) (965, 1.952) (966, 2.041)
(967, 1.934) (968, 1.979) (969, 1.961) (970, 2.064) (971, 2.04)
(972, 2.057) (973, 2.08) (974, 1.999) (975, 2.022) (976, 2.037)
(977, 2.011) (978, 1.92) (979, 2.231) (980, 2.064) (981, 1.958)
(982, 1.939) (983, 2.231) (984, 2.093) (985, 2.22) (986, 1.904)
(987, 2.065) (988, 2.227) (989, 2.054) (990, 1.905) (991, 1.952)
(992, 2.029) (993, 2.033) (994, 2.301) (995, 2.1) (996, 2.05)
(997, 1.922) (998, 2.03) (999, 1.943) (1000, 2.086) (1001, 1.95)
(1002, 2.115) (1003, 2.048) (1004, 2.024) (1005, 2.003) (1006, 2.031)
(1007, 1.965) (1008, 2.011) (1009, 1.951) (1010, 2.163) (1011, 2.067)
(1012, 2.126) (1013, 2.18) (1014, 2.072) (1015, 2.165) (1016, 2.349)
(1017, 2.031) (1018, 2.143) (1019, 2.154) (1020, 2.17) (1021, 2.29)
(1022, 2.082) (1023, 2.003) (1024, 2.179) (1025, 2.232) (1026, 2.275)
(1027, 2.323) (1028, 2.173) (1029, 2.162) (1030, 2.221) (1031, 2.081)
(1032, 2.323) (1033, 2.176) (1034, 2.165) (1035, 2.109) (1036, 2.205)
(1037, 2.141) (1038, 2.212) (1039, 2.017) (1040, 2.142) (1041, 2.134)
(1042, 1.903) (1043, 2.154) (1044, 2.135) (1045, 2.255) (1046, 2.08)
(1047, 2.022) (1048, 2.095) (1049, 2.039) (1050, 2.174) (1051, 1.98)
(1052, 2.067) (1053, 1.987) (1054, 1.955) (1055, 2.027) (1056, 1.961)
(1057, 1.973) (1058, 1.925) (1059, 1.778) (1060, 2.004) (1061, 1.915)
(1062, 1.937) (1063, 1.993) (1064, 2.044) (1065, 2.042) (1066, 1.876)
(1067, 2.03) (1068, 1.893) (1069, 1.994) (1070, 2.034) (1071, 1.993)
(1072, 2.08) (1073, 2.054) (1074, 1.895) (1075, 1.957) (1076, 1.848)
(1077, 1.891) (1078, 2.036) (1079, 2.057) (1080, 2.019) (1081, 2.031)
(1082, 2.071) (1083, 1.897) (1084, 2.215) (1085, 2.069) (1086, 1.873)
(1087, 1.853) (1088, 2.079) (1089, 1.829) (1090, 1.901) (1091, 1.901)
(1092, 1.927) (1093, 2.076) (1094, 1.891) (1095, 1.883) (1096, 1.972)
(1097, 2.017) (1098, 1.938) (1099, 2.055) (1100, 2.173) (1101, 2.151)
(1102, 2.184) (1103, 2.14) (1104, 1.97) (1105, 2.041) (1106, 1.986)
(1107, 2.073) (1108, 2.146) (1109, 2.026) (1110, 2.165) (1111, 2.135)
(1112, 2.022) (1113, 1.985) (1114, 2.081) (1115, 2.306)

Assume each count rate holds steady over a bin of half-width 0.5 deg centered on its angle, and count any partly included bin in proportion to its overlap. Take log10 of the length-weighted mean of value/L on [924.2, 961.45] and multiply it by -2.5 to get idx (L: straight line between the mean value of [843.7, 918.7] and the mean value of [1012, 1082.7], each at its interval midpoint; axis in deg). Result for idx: 0.15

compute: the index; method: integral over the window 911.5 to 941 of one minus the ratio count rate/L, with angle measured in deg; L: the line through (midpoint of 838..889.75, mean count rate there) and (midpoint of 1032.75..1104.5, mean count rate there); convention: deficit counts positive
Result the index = 4.6 deg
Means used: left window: 1.68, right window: 2.02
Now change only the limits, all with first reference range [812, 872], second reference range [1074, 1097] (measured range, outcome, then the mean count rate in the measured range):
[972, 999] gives -2.8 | 2.05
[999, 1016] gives -1.6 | 2.06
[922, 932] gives 1.9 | 1.46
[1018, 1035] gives -2.5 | 2.18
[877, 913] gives 1.4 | 1.7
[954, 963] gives -0.5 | 1.94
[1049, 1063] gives -0.3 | 1.98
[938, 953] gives 1.7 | 1.61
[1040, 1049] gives -0.8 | 2.1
